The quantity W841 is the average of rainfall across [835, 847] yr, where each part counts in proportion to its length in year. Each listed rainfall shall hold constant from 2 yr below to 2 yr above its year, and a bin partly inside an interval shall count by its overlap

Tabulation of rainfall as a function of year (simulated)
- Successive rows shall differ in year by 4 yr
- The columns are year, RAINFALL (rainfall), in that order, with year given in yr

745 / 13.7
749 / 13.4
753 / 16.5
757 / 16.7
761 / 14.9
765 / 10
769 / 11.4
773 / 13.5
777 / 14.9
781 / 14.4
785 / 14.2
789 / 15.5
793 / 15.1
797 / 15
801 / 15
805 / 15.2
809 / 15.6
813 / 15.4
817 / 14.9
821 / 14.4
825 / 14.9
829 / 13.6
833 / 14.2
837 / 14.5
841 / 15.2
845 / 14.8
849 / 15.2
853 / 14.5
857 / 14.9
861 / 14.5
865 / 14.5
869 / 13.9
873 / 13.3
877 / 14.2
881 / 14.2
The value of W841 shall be 14.8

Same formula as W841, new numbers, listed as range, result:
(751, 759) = 16.6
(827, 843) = 14.4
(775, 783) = 14.7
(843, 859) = 14.8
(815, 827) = 14.7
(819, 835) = 14.3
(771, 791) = 14.5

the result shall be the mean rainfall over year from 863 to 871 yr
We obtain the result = 14.2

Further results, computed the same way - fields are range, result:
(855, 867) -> 14.6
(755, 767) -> 13.9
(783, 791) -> 14.8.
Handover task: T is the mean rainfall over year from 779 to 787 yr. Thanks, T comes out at 14.3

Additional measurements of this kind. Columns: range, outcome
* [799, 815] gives 15.3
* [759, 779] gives 12.9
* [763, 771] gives 10.7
